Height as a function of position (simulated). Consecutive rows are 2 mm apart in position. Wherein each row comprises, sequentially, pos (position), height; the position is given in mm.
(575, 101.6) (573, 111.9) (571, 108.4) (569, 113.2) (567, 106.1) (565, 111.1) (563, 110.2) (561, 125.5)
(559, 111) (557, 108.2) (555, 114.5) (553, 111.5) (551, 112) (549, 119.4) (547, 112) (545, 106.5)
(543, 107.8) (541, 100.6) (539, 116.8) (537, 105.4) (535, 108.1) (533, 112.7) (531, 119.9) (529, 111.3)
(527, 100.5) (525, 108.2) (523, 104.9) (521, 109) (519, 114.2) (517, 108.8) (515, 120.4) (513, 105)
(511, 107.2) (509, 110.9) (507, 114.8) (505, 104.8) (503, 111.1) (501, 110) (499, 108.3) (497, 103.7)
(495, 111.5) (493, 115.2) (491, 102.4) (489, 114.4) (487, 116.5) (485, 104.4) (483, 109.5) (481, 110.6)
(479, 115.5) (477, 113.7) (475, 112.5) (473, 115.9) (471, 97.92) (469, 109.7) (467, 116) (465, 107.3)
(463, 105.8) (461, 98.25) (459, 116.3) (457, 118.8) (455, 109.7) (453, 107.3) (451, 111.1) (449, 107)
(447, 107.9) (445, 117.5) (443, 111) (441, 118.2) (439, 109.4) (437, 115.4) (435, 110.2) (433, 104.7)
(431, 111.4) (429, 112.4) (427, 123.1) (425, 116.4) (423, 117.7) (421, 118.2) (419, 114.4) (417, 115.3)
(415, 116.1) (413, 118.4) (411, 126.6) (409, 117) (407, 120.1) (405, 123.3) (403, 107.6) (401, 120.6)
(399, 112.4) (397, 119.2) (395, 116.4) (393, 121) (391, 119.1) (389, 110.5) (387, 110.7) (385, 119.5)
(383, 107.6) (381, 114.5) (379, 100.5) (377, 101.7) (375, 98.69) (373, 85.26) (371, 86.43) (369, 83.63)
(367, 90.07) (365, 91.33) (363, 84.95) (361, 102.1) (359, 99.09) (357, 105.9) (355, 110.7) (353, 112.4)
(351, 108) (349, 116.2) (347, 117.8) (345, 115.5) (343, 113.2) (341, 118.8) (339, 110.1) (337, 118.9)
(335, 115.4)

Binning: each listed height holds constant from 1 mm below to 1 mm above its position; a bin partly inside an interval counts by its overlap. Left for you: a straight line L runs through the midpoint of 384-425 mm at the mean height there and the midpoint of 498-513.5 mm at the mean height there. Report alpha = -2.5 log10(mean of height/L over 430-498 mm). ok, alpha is 0.02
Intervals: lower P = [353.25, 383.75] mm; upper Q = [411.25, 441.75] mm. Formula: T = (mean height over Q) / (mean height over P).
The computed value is 1.2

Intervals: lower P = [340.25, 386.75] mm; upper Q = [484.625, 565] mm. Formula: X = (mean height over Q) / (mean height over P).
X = 1.07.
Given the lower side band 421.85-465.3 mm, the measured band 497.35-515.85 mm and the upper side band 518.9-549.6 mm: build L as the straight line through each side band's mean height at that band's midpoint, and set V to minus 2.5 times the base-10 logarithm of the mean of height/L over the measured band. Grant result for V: 0.00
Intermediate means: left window 112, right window 110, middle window 110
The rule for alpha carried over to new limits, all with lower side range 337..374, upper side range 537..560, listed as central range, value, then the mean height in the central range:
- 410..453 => -0.079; 114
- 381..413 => -0.116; 117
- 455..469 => -0.029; 110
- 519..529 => 0.027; 107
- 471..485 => -0.032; 111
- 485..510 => -0.013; 110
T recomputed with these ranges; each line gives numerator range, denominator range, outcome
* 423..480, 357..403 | 1.07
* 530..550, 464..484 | 1.00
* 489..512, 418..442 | 0.96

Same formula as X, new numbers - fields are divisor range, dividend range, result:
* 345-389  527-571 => 1.08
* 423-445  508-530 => 0.96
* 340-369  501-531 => 1.04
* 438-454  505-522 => 1.00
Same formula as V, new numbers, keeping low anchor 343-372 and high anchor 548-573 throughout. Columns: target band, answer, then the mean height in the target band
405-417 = -0.14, 120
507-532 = 0.00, 110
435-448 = -0.06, 113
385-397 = -0.12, 116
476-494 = -0.03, 111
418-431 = -0.11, 117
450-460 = -0.05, 113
